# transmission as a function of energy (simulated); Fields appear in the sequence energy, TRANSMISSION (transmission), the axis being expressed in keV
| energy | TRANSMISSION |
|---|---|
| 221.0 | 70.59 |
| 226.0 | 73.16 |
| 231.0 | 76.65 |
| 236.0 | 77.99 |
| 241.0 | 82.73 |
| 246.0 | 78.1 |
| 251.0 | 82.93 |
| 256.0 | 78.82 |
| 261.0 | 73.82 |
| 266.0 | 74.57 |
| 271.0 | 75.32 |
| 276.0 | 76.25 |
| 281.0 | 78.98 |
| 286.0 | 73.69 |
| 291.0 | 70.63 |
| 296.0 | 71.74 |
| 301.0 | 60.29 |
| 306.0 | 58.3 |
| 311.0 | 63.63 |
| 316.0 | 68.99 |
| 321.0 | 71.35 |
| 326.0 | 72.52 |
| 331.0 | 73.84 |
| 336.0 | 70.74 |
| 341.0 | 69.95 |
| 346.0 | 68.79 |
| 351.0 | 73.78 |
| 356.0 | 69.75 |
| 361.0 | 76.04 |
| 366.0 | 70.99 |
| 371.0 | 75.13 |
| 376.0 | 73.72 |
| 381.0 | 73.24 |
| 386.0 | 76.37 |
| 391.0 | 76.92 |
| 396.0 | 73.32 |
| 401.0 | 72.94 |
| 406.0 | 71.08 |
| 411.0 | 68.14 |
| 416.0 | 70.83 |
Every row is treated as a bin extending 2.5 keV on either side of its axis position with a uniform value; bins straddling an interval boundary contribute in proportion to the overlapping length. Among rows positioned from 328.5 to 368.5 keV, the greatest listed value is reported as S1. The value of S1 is 76.04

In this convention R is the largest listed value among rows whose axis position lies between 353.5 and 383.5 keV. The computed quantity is 76.04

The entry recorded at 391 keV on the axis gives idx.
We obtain 76.92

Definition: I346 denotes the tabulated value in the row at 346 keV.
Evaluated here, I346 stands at 68.79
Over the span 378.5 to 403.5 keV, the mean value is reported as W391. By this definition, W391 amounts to 74.6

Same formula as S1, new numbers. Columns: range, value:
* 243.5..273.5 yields 82.93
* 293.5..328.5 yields 72.52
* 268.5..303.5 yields 78.98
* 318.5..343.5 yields 73.84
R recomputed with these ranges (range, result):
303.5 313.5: 63.63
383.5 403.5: 76.92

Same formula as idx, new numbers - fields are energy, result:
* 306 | 58.3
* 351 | 73.78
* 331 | 73.84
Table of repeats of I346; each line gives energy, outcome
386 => 76.37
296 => 71.74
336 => 70.74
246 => 78.1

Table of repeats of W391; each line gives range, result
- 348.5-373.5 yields 73.1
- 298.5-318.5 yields 62.8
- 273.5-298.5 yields 74.3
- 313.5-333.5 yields 71.7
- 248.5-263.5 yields 78.5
